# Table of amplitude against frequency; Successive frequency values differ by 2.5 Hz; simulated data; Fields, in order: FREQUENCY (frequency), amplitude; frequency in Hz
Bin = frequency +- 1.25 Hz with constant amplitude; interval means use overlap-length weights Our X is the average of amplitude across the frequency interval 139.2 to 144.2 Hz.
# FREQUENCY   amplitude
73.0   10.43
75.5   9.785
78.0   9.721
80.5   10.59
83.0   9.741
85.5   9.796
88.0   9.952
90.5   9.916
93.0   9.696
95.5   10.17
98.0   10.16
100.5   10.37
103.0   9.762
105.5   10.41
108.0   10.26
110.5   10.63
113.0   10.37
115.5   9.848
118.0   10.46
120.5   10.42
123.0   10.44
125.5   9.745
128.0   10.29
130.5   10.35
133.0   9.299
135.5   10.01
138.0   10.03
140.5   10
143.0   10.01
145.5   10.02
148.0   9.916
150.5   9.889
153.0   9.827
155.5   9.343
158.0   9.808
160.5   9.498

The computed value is 10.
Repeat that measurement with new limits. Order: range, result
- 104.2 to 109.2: 10.3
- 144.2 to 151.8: 9.94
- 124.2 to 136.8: 9.94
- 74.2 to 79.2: 9.76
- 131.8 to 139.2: 9.78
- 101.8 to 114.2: 10.3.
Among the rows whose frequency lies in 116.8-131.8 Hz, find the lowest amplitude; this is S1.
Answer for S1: 9.745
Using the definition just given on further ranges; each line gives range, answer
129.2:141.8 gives 9.299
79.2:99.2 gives 9.696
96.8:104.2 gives 9.762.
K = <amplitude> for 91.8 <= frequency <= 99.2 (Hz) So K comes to 10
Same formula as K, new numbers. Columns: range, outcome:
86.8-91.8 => 9.93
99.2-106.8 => 10.2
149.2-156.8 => 9.69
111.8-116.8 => 10.1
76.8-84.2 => 10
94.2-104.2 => 10.1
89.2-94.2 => 9.81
